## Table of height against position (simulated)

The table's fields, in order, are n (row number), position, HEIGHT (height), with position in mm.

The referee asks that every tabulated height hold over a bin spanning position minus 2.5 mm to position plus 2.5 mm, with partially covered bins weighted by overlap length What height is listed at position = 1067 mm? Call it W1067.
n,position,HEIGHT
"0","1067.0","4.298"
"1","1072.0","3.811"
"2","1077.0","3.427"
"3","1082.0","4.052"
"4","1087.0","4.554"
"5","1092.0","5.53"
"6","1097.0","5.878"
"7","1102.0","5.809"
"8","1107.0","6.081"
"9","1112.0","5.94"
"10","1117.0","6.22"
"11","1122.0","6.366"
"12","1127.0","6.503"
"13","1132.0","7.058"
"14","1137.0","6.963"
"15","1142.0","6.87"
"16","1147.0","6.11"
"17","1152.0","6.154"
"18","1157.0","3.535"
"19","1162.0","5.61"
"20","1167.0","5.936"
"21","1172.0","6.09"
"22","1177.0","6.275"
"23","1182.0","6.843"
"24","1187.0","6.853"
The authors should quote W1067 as 4.298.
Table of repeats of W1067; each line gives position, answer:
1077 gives 3.427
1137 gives 6.963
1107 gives 6.081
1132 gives 7.058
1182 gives 6.843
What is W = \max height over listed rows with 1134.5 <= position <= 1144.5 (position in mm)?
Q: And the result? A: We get 6.963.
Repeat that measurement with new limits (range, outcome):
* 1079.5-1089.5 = 4.554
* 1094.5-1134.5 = 7.058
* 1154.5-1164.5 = 5.61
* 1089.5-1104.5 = 5.878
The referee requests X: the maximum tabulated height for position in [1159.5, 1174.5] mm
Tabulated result 6.09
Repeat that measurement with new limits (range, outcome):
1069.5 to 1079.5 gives 3.811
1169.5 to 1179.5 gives 6.275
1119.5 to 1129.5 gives 6.503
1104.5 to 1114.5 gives 6.081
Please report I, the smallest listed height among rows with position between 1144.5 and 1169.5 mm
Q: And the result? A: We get 3.535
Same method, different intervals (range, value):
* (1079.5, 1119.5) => 4.052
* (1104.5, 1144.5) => 5.94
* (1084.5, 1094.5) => 4.554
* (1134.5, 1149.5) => 6.11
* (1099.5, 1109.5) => 5.809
